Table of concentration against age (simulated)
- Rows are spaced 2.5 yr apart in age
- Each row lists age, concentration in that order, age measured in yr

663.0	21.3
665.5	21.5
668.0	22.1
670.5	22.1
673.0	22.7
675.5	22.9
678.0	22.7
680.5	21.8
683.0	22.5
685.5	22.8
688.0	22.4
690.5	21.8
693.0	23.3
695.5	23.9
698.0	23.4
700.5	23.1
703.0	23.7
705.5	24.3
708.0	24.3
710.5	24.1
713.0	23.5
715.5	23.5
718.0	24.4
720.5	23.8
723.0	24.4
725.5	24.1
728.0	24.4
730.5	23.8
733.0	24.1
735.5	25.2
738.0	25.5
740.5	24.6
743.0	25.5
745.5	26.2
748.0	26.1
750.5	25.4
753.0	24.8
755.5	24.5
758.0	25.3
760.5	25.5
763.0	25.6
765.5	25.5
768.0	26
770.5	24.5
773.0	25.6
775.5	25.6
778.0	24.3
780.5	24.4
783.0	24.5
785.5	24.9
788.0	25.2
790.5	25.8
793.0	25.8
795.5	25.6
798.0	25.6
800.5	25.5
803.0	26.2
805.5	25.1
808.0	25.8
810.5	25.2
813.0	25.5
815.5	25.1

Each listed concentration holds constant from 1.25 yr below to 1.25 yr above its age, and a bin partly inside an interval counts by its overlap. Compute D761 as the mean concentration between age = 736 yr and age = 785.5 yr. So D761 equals 25.2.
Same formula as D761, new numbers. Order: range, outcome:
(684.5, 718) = 23.4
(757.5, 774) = 25.4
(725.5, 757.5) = 25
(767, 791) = 25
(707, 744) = 24.3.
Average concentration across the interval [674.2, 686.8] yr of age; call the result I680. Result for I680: 22.5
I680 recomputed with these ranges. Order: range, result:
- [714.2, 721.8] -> 23.9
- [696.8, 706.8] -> 23.6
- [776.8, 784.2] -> 24.4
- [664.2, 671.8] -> 21.9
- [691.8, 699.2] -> 23.5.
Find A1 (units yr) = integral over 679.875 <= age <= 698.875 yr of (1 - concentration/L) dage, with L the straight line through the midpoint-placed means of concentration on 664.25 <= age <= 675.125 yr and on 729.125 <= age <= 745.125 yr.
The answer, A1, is 0.2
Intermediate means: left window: 22.2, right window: 24.9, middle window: 22.8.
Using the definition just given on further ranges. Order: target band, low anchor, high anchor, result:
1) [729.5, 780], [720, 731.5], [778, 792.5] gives -1.3 yr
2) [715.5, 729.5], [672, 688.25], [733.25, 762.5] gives 0.1 yr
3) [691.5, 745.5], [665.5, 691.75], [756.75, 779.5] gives -1.2 yr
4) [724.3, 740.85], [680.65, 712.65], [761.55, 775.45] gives -0.1 yr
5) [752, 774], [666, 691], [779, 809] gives -0.6 yr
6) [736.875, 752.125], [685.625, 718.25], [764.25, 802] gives -0.7 yr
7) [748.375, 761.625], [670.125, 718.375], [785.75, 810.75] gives -0.3 yr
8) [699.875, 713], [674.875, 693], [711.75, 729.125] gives -0.3 yr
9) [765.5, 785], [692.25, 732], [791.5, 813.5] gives 0.0 yr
